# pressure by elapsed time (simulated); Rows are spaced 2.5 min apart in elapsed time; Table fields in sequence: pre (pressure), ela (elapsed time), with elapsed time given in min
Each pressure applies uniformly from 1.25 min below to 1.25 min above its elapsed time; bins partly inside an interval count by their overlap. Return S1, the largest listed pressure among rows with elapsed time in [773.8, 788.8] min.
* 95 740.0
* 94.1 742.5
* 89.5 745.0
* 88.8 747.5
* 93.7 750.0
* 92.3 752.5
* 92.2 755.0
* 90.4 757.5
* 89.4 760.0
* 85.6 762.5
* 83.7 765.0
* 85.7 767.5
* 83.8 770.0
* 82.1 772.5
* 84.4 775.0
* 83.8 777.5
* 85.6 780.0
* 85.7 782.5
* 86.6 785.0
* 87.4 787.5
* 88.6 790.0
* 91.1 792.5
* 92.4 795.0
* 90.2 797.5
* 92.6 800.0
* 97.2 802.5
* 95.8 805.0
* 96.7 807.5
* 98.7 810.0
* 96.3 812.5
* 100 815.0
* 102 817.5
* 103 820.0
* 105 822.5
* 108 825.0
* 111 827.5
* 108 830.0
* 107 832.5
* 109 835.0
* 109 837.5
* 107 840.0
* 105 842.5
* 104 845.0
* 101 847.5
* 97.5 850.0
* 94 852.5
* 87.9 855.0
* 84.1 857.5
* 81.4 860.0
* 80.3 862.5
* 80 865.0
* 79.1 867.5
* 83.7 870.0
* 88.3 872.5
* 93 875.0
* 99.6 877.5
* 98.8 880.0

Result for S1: 87.4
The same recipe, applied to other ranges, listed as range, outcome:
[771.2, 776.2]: 84.4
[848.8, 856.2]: 97.5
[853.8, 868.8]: 87.9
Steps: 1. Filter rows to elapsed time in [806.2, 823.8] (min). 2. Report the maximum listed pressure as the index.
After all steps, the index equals 105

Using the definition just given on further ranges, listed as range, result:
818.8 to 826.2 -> 108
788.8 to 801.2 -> 92.6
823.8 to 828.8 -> 111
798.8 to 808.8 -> 97.2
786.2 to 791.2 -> 88.6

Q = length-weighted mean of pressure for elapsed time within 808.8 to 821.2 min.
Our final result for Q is 100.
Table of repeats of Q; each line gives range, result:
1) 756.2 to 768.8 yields 87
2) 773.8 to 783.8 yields 84.9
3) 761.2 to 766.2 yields 84.7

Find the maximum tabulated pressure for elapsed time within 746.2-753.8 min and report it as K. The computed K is 93.7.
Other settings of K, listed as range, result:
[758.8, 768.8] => 89.4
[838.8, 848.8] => 107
